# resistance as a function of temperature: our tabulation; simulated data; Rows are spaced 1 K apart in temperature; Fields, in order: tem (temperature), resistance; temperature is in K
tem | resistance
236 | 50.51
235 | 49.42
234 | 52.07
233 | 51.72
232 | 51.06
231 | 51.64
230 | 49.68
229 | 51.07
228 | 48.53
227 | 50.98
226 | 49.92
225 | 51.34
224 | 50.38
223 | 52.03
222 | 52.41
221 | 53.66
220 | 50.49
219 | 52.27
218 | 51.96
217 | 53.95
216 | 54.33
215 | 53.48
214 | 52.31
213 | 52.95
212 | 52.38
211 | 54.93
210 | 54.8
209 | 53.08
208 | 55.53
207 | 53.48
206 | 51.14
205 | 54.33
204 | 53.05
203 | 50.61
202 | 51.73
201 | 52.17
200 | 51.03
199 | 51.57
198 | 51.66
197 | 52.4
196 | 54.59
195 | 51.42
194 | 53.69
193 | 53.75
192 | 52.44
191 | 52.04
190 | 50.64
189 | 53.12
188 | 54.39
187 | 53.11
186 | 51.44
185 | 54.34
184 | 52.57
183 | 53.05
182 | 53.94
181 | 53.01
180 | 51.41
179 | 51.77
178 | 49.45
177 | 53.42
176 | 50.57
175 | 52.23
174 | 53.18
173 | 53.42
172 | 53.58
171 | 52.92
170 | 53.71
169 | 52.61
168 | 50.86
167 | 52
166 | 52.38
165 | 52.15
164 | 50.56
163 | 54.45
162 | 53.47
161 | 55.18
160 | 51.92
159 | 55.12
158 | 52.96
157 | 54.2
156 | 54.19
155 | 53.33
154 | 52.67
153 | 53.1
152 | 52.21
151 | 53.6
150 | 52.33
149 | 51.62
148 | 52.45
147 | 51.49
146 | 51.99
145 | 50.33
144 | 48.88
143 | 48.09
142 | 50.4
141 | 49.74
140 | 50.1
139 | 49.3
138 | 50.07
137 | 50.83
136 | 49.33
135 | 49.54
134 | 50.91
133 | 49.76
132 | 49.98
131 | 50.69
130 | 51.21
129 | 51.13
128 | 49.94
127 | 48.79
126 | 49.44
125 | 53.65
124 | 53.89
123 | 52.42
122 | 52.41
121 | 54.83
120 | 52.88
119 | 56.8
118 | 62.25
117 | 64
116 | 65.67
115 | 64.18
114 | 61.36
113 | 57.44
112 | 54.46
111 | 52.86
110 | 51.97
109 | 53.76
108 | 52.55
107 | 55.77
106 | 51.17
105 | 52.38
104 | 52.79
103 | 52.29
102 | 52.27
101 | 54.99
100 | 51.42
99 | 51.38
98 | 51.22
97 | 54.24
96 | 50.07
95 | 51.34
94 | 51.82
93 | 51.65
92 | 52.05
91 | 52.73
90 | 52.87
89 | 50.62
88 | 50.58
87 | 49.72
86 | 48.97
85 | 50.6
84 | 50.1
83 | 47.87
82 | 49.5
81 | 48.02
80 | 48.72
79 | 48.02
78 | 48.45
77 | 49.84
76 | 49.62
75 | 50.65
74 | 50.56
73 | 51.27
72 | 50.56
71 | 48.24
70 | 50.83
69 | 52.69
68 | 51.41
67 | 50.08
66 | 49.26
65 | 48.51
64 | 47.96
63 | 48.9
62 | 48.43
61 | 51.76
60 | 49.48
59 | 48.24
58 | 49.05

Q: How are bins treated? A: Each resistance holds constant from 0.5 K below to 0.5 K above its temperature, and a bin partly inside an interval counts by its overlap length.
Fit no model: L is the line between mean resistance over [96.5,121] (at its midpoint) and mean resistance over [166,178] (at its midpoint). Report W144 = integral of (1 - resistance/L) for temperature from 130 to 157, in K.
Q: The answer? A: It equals 1.3 K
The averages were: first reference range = 55.4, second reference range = 52.5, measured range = 51.1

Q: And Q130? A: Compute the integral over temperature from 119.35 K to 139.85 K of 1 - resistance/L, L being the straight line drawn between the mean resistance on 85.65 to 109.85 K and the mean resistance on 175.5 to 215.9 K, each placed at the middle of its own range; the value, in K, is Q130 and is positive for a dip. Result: 0.5 K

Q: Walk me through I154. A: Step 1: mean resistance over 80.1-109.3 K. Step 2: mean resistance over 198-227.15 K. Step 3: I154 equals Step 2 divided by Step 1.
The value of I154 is 1.0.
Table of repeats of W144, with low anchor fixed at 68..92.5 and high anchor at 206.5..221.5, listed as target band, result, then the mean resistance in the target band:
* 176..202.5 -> 0.1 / 52.4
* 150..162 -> -0.3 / 53.4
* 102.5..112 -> -0.4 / 52.9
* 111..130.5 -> -1.7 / 55.5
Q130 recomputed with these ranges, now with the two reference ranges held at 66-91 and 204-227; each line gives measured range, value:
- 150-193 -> -0.8 K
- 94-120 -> -2.3 K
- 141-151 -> 0.1 K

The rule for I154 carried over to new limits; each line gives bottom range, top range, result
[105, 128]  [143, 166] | 0.95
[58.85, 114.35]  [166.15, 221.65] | 1.03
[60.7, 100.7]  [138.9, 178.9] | 1.04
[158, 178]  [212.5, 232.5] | 0.98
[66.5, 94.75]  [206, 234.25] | 1.04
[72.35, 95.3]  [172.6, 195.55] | 1.05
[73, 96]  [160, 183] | 1.05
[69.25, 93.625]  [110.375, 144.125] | 1.06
